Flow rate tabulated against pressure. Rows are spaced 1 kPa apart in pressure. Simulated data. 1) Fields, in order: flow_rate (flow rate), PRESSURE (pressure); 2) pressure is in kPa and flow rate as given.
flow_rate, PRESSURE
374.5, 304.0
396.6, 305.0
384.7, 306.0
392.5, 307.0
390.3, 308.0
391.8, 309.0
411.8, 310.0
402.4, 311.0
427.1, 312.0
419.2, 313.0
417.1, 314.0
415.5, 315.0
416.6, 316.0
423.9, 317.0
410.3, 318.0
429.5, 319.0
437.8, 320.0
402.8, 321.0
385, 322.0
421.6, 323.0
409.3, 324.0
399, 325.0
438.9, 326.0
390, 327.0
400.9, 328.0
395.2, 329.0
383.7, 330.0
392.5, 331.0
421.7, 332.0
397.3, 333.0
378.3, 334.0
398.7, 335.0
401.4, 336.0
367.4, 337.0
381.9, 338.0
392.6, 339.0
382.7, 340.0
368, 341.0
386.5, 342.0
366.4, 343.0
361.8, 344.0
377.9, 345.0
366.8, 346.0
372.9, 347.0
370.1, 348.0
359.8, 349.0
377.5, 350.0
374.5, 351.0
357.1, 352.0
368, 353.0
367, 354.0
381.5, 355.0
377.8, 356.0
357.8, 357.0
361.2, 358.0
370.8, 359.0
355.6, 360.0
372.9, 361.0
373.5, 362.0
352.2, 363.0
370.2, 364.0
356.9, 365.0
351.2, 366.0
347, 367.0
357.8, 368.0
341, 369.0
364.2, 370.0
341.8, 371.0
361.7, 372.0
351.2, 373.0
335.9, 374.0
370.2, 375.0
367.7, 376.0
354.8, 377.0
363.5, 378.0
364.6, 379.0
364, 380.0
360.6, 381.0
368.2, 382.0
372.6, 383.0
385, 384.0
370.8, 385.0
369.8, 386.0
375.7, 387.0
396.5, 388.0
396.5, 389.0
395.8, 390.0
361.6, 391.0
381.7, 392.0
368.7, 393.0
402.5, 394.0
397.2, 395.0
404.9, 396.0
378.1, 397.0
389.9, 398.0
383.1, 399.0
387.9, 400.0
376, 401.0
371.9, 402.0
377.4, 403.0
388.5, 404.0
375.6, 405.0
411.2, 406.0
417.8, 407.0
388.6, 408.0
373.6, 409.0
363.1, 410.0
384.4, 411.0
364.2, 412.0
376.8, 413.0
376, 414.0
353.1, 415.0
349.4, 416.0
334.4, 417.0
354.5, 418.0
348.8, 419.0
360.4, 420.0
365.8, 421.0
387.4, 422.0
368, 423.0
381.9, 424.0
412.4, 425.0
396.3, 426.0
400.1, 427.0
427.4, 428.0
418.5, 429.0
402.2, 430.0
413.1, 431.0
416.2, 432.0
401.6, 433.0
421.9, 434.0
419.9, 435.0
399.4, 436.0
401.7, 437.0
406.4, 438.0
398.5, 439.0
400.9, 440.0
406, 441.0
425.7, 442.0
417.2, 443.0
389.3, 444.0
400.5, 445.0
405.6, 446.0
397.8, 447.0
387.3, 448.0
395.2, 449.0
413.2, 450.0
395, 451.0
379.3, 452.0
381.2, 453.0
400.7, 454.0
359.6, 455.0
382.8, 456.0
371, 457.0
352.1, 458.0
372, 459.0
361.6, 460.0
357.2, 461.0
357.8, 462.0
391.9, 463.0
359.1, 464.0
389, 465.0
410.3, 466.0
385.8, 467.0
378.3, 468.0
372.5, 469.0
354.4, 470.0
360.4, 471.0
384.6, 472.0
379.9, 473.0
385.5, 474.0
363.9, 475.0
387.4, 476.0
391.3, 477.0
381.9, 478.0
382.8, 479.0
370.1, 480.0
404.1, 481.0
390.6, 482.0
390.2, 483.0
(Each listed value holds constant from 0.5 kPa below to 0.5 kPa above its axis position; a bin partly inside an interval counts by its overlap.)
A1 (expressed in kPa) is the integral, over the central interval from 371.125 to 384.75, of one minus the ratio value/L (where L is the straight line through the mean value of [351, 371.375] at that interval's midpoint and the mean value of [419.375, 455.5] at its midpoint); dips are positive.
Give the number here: 0.27 kPa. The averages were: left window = 362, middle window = 363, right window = 399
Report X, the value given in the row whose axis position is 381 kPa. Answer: 360.6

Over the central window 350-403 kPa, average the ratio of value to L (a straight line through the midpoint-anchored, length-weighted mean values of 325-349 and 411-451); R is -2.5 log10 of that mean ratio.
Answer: 0.054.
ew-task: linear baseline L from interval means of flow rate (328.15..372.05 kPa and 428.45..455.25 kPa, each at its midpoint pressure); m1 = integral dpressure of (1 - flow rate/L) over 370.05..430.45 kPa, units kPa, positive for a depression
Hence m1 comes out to 1.8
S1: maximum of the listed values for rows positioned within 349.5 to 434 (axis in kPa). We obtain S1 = 427.4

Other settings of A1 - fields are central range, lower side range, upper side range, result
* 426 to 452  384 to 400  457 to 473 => -2.0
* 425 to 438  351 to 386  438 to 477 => -1.1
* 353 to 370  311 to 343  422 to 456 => 1.7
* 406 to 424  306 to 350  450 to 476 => 0.6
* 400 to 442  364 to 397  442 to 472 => -1.3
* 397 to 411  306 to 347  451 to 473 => 0.0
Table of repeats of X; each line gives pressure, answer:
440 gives 400.9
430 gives 402.2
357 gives 357.8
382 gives 368.2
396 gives 404.9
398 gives 389.9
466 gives 410.3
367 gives 347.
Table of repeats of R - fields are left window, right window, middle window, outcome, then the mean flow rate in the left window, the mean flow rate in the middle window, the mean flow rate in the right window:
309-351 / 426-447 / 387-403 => 0.05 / 396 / 386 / 408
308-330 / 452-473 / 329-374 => 0.09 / 411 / 371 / 374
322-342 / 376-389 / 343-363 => 0.05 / 395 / 368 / 371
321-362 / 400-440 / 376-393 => 0.03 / 382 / 374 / 387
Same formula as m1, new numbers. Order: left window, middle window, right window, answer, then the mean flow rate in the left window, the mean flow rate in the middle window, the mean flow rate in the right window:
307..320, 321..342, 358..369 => -0.07 kPa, 413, 395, 360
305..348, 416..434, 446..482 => -0.10 kPa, 398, 387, 380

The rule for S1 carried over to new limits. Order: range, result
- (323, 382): 438.9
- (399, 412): 417.8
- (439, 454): 425.7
